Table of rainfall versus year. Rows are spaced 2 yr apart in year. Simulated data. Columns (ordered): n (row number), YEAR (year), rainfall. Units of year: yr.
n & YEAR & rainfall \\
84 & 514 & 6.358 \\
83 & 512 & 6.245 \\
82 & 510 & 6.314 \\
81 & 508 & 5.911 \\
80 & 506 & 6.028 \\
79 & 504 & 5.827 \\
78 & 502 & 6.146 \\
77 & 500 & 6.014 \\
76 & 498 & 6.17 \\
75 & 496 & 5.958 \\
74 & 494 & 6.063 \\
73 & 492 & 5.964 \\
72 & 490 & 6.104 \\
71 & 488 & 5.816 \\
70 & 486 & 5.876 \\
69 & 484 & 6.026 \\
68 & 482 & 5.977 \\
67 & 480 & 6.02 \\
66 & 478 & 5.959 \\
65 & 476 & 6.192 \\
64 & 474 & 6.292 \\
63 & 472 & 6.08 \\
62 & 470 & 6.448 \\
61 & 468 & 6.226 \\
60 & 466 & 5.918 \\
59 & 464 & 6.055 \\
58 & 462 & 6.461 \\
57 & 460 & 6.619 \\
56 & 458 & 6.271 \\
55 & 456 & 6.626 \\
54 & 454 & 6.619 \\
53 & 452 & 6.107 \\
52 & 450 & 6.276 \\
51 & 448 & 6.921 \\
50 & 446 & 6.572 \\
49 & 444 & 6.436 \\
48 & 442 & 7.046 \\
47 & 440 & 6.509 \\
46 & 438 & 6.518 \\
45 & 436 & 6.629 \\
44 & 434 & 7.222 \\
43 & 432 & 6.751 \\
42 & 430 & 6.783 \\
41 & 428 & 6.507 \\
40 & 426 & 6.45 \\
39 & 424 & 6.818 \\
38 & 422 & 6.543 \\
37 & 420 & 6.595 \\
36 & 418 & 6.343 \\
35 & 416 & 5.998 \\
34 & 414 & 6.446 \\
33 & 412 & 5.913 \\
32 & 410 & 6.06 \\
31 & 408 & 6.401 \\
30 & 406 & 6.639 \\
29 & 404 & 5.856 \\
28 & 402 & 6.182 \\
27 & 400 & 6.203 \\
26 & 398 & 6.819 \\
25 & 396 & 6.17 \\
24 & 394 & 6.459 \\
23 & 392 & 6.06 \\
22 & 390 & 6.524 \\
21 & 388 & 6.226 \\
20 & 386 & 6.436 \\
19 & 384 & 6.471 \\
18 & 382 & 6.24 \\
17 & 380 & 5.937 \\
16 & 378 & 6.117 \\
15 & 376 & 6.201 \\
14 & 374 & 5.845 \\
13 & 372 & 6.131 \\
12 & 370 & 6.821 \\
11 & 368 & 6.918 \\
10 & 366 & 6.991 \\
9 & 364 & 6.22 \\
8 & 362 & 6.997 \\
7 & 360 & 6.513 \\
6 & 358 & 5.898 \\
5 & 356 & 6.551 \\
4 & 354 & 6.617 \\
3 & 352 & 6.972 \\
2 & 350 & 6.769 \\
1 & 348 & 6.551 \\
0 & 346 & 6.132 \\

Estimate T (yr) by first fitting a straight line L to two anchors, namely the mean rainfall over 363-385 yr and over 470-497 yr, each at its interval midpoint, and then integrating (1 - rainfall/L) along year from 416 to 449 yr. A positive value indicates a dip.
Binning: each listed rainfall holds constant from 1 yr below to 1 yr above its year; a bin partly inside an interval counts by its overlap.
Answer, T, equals -2.4 yr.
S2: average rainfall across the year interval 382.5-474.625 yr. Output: 6.42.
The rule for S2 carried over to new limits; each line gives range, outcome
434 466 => 6.51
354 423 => 6.35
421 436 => 6.72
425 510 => 6.3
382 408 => 6.34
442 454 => 6.52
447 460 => 6.48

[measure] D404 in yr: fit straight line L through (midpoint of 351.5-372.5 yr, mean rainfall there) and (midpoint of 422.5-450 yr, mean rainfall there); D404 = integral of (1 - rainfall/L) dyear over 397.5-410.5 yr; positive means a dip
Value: 0.7 yr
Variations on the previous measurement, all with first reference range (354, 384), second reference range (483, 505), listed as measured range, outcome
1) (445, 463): -1.1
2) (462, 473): -0.2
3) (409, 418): 0.2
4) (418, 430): -0.7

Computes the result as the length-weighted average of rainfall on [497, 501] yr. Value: 6.09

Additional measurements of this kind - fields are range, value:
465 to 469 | 6.07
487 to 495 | 5.99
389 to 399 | 6.41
